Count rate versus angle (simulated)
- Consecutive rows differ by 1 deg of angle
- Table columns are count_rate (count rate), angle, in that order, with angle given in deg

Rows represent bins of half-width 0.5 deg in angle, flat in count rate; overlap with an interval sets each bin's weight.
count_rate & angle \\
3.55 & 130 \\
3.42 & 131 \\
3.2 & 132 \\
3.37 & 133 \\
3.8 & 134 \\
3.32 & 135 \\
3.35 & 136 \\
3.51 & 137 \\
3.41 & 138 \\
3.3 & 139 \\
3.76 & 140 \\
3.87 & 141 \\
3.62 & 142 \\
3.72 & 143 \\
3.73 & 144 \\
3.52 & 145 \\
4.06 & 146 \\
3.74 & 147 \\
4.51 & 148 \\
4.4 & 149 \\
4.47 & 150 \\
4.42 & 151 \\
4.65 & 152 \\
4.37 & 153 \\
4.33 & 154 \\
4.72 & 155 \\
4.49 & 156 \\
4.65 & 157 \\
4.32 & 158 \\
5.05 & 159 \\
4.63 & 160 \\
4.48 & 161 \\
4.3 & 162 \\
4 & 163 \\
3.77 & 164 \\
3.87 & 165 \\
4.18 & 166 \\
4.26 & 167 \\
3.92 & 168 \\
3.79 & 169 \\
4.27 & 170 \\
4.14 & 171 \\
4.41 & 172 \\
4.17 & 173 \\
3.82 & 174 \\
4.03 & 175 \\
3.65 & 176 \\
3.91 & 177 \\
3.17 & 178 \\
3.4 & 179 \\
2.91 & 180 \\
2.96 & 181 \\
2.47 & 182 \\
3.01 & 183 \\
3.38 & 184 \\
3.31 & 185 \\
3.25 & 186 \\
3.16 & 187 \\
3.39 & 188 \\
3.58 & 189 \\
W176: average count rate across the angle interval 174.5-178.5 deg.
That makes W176 3.69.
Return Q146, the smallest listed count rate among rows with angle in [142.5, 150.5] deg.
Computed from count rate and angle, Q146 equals 3.52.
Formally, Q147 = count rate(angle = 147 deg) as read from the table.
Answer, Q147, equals 3.74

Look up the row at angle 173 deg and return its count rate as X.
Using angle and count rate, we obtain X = 4.17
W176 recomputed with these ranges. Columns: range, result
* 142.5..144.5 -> 3.73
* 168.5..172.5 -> 4.15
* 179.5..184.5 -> 2.95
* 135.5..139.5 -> 3.39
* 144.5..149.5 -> 4.05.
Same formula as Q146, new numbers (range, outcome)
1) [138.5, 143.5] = 3.3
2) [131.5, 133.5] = 3.2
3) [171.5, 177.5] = 3.65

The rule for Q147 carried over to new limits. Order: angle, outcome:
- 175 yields 4.03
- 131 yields 3.42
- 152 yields 4.65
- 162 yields 4.3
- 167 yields 4.26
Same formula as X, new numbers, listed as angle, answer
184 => 3.38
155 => 4.72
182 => 2.47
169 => 3.79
